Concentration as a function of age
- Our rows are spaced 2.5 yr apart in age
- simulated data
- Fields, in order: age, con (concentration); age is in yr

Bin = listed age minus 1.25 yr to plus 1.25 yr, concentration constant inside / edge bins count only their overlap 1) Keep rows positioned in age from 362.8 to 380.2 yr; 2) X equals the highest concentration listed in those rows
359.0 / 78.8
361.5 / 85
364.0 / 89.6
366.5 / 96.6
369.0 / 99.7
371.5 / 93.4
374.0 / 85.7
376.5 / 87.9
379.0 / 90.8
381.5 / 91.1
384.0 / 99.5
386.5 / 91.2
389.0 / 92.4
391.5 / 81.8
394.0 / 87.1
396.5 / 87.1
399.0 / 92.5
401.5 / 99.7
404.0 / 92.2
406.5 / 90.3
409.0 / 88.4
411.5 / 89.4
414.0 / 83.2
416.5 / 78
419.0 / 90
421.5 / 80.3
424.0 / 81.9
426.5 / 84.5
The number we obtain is 99.7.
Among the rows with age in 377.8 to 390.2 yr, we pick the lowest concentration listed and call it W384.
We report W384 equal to 90.8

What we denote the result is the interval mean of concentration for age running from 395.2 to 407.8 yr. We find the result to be 92.3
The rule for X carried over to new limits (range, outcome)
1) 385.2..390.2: 92.4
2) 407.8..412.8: 89.4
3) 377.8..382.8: 91.1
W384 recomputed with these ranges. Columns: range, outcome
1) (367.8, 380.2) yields 85.7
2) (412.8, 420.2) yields 78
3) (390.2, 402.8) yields 81.8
